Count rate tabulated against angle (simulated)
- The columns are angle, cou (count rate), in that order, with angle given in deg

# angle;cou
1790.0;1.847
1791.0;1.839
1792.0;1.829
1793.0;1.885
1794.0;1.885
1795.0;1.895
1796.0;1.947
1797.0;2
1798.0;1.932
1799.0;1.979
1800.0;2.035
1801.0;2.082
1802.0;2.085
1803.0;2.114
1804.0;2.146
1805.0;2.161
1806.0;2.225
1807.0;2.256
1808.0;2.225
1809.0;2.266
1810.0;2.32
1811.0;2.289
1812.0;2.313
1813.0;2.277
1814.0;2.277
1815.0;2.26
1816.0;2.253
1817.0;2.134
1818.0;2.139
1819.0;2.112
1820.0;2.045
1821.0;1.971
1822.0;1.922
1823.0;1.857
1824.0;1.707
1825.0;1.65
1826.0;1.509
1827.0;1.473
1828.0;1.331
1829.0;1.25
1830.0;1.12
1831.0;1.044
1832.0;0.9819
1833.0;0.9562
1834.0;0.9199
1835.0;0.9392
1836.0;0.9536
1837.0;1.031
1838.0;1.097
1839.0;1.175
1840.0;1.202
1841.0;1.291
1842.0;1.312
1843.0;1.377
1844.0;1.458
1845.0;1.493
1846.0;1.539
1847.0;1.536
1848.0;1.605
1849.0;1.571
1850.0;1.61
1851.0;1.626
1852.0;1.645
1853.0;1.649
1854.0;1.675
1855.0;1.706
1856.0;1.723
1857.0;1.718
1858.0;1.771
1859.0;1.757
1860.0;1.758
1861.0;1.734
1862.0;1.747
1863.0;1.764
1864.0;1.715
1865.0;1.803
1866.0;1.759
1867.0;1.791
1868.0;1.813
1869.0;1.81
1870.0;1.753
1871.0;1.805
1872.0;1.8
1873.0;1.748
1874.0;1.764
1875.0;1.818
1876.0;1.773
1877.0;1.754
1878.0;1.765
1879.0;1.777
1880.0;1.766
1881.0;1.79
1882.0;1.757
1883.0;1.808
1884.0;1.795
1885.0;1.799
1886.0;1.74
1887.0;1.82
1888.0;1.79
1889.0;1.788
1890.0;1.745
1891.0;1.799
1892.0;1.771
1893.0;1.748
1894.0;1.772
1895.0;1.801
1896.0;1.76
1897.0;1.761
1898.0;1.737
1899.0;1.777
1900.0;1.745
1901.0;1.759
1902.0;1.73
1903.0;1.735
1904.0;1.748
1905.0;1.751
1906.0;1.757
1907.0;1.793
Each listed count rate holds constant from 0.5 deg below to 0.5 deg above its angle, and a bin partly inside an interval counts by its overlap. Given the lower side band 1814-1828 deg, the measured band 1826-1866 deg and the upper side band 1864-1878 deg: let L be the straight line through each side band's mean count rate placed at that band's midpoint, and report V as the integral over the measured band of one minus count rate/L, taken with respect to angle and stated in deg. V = 8.7 deg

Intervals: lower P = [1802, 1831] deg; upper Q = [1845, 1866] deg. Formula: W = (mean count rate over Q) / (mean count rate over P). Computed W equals 0.85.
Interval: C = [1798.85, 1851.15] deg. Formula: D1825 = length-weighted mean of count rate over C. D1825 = 1.71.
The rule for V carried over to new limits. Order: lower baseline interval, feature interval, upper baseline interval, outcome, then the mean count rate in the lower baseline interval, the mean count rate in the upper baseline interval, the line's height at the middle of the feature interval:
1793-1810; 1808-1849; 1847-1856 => 5.29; 2.08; 1.64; 1.84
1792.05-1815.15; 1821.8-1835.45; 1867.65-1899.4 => 4.70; 2.12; 1.78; 2.01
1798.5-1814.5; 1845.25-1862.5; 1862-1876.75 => 1.94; 2.19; 1.78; 1.88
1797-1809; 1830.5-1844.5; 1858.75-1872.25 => 5.81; 2.11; 1.77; 1.93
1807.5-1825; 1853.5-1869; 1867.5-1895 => 1.11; 2.13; 1.78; 1.89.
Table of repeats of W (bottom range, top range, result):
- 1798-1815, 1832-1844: 0.51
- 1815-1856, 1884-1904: 1.17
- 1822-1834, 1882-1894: 1.31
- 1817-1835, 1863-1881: 1.16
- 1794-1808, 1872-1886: 0.86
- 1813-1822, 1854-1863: 0.81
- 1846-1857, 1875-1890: 1.09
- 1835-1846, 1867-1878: 1.44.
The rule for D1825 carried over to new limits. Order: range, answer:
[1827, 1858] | 1.36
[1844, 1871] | 1.69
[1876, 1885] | 1.78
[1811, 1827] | 2.02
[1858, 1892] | 1.78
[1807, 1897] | 1.7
